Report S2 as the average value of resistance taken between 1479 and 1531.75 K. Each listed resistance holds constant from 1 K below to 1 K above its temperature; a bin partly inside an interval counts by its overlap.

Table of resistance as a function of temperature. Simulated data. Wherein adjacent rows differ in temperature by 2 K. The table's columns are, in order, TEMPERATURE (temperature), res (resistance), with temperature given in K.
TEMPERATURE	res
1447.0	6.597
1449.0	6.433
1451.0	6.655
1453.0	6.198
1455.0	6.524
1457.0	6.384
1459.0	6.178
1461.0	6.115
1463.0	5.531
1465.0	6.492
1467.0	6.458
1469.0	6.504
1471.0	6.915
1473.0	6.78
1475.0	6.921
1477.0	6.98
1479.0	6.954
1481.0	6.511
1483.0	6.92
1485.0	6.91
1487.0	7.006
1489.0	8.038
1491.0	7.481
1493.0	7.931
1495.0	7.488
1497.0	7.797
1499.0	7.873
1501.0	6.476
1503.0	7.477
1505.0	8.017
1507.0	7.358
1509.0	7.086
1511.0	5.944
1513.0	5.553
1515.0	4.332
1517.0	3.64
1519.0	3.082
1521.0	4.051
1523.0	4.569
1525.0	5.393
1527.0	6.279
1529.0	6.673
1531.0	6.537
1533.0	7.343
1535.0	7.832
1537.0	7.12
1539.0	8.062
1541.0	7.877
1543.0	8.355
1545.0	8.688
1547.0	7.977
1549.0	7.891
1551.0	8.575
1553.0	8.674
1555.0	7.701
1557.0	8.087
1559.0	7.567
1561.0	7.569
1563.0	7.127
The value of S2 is 6.41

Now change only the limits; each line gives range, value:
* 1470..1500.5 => 7.22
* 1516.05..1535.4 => 5.47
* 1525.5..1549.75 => 7.5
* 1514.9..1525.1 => 4.06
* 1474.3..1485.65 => 6.86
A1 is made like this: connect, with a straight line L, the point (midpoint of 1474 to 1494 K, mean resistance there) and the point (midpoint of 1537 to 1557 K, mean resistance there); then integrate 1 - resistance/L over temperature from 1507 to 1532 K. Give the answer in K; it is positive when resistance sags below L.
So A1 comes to 7.7 K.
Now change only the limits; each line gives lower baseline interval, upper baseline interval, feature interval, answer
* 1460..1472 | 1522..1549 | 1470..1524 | 1.24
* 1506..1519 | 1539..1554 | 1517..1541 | 3.01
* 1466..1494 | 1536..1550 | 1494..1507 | -0.30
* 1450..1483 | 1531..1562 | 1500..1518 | 2.56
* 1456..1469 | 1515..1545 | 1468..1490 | -2.59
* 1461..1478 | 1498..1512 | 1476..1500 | -1.56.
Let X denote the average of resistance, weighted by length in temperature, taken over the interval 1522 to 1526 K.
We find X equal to 4.98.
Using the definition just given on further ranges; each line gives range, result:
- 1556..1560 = 7.83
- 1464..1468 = 6.47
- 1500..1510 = 7.28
